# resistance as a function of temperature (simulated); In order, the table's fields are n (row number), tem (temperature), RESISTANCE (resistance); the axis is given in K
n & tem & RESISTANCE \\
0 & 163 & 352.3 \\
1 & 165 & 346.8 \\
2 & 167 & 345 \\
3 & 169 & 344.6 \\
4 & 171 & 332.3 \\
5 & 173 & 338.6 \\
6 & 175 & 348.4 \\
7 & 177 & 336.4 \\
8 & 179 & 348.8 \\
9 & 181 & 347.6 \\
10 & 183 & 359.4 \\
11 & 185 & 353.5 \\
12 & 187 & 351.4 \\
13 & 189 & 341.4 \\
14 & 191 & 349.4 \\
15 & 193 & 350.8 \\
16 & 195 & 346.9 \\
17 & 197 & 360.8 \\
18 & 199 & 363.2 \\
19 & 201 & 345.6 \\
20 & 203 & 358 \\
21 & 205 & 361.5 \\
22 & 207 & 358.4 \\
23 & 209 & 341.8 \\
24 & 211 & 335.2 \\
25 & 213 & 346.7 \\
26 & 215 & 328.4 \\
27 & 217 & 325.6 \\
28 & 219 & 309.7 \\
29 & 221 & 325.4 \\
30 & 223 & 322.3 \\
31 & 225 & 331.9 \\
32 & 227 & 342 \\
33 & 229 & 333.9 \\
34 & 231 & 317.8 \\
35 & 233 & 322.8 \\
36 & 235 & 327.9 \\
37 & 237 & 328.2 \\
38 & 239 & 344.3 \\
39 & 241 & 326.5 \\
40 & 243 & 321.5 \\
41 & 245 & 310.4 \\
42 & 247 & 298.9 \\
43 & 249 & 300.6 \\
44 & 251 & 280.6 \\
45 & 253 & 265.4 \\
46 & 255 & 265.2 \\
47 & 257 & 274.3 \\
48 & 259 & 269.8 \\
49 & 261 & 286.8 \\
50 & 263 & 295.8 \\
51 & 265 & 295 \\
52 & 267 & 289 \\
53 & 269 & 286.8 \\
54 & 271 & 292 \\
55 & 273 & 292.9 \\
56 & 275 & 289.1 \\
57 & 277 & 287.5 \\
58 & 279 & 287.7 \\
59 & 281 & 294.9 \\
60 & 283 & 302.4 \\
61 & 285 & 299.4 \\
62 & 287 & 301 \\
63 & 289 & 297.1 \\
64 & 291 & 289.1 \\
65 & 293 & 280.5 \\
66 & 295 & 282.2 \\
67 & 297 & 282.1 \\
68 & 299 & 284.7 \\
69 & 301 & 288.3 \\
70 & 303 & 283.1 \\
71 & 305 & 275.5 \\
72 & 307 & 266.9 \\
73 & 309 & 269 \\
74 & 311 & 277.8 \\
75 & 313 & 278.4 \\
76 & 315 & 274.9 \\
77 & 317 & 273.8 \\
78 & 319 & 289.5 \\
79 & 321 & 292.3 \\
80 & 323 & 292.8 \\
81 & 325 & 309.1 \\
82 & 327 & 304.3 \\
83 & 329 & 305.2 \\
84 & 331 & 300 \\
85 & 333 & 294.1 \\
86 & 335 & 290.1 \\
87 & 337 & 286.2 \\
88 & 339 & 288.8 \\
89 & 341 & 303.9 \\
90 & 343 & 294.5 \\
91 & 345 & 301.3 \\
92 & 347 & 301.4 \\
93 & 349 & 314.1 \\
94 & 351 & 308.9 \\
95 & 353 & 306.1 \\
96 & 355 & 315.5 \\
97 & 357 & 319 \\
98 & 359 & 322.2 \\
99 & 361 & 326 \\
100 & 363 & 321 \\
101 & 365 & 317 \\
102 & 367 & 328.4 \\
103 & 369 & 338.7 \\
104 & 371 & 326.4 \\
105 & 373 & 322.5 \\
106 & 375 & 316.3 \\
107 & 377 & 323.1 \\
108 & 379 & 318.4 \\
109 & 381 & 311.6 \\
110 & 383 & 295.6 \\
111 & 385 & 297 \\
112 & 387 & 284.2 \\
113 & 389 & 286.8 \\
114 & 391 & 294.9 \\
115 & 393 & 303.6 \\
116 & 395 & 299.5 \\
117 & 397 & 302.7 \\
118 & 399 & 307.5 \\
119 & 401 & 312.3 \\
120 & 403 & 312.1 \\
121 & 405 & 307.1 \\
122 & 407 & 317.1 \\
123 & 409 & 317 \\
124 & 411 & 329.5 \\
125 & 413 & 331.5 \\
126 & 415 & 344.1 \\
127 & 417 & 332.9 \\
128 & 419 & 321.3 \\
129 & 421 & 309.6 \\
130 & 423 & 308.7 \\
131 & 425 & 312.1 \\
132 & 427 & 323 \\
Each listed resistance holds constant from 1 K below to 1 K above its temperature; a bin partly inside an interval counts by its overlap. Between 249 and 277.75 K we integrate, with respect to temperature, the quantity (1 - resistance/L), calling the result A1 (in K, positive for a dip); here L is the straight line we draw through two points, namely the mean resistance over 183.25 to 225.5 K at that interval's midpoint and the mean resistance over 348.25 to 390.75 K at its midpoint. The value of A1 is 4.2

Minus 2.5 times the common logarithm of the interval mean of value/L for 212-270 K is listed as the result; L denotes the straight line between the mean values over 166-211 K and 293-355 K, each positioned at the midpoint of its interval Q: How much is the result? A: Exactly 0.06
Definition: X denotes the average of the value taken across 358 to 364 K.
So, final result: 323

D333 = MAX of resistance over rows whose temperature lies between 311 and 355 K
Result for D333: 315.5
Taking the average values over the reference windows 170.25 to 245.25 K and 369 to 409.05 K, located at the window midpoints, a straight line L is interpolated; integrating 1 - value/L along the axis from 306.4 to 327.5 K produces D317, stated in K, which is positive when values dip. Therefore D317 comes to 2.4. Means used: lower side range 340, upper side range 308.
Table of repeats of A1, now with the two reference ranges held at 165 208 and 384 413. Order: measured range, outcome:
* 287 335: 5.48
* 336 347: 0.77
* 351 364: -0.13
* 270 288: 1.98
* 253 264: 1.89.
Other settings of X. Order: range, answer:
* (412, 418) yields 336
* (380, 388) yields 297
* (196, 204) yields 357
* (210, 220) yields 329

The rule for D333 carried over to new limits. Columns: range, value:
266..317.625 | 302.4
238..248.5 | 344.3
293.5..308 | 288.3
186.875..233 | 363.2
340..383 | 338.7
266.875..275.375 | 292.9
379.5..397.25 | 311.6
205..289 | 361.5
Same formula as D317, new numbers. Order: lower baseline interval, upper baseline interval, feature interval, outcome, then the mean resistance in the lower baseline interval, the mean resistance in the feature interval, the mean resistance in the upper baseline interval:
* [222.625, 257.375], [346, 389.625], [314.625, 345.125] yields 1.9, 312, 294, 314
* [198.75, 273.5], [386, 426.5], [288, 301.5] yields 1.2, 316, 286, 312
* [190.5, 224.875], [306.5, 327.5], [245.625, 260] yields 1.7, 343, 280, 284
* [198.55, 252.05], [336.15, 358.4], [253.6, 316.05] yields 6.3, 330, 285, 304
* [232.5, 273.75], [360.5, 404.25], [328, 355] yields 0.6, 299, 300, 311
